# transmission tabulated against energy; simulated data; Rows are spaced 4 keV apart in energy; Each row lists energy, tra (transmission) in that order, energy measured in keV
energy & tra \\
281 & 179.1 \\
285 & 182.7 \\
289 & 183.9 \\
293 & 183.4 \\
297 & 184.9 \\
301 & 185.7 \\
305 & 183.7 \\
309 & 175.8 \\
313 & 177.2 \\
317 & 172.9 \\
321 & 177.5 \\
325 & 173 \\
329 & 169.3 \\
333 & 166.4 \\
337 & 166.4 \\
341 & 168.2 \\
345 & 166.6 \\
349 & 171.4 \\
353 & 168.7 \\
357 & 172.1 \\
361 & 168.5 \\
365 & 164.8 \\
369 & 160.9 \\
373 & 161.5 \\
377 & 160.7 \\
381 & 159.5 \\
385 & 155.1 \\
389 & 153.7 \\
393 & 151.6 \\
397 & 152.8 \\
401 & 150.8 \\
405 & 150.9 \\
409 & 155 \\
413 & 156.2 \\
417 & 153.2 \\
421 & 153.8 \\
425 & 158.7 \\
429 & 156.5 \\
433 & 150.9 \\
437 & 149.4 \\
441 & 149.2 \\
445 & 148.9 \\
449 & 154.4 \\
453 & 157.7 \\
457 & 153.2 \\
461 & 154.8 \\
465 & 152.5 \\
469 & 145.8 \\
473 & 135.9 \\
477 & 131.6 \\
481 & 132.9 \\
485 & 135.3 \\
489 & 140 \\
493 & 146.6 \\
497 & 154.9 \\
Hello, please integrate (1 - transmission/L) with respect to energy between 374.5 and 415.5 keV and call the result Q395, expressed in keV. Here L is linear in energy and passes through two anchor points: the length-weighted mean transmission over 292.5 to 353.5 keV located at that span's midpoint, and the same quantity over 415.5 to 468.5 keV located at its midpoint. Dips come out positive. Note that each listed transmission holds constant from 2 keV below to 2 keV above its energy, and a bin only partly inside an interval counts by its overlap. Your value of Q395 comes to 1.7 keV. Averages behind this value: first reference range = 174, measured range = 155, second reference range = 153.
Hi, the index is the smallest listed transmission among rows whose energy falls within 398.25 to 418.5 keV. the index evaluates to 150.8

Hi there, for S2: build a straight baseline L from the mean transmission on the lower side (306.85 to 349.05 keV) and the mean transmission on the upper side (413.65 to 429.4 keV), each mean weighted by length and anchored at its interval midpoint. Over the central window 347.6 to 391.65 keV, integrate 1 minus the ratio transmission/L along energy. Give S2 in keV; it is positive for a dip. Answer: 0.35 keV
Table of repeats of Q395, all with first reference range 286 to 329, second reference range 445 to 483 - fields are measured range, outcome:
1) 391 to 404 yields 0.72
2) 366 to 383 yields 0.46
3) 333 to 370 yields 0.55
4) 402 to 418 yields 0.43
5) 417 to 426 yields 0.01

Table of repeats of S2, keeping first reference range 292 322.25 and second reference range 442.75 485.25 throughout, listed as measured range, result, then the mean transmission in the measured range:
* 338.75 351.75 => 0.2 keV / 169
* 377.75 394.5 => 0.8 keV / 156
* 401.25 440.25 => 0.5 keV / 154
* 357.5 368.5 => 0.1 keV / 167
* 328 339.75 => 0.5 keV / 167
